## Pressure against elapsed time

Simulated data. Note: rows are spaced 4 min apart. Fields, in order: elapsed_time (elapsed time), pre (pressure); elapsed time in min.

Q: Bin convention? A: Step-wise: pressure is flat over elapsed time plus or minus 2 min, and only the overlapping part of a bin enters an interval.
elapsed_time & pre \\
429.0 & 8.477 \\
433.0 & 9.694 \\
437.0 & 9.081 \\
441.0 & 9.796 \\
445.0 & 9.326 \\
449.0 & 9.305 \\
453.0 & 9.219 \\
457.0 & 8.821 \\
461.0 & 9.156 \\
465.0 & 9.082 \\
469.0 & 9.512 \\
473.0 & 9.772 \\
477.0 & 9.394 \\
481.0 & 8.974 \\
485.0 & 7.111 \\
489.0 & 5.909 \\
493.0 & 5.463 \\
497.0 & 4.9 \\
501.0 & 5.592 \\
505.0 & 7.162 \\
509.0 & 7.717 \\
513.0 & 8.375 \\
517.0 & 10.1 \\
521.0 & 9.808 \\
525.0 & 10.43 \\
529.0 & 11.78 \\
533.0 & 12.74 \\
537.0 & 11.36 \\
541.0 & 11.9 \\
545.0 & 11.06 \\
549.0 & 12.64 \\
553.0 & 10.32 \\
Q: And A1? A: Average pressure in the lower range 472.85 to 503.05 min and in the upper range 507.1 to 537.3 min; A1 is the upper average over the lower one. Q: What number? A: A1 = 1.47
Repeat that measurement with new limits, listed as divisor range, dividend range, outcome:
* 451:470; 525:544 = 1.28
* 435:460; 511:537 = 1.15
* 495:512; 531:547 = 1.82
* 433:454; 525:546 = 1.24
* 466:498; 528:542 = 1.54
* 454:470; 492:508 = 0.65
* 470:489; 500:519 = 0.93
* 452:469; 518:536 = 1.22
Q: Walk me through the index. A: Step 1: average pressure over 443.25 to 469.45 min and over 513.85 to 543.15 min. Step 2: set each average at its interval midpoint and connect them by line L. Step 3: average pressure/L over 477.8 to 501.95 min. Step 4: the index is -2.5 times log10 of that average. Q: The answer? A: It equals 0.47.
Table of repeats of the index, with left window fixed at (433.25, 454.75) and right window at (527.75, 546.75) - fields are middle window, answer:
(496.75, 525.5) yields 0.350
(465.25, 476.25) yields 0.060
